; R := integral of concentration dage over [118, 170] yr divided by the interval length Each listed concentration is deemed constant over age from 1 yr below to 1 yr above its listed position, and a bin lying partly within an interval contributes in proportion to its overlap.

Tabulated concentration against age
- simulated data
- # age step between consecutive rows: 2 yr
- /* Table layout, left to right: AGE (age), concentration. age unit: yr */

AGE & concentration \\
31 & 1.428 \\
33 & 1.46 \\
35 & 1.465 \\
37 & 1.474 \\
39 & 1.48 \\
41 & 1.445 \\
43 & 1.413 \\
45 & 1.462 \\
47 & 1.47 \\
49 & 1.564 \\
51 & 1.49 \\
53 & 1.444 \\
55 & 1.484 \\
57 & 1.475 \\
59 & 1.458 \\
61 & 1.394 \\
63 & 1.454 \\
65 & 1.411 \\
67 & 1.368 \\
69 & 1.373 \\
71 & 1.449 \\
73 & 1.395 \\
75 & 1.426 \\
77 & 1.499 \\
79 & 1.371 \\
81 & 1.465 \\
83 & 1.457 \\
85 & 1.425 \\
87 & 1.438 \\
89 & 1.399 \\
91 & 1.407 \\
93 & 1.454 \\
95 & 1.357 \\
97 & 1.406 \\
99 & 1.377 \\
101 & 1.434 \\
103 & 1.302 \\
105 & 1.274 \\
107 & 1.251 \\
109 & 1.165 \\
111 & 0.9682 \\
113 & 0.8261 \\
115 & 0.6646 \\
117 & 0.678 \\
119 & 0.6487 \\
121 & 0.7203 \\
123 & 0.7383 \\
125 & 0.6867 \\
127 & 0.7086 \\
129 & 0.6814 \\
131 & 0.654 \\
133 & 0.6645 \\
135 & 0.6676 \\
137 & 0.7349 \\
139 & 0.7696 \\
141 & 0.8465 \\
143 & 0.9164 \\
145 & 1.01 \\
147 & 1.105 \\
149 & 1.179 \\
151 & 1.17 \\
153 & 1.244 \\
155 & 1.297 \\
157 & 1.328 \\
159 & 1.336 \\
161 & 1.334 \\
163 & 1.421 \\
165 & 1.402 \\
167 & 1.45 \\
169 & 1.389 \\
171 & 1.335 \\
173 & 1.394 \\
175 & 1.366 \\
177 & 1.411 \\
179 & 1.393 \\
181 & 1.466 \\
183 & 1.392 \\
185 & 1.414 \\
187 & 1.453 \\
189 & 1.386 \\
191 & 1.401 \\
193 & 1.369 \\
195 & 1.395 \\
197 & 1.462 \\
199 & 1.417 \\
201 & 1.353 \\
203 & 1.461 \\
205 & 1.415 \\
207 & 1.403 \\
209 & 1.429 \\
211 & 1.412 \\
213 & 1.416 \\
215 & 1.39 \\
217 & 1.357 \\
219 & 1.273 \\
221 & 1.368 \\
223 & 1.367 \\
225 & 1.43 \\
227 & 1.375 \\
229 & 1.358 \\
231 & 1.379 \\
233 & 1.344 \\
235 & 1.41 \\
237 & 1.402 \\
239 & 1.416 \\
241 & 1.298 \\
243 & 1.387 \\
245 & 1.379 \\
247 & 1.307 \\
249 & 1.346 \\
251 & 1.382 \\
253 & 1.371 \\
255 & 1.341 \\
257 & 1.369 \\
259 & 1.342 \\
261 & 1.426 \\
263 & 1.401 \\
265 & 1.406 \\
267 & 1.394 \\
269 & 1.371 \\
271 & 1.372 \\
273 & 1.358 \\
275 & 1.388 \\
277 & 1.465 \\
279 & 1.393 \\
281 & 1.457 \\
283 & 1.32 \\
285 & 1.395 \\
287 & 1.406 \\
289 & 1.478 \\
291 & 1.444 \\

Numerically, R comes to 1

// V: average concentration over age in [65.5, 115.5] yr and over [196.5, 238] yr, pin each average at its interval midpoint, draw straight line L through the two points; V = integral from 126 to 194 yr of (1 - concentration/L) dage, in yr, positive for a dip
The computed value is 9.2 yr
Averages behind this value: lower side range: 1.33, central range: 1.18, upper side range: 1.39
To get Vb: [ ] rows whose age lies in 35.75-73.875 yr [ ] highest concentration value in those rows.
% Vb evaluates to 1.564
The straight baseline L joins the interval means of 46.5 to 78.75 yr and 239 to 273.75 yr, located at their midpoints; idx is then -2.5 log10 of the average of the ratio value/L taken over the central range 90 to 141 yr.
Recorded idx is 0.42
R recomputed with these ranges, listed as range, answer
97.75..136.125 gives 0.903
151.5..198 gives 1.38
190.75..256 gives 1.38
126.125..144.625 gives 0.748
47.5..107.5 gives 1.42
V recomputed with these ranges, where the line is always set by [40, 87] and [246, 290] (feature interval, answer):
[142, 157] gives 2.9 yr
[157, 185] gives 0.5 yr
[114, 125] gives 5.7 yr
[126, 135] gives 4.7 yr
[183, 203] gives 0.0 yr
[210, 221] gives 0.2 yr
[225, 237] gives 0.1 yr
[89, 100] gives 0.3 yr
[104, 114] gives 2.3 yr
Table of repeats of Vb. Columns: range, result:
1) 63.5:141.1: 1.499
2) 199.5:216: 1.461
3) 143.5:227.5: 1.466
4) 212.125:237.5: 1.43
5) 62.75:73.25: 1.454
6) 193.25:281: 1.465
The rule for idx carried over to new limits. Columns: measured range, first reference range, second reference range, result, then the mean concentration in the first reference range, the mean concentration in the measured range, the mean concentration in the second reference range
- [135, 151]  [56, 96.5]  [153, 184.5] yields 0.43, 1.42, 0.935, 1.38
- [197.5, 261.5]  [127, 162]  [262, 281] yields -0.10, 0.988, 1.38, 1.4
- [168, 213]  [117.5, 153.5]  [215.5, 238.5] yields -0.22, 0.834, 1.41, 1.37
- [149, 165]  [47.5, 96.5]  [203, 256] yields 0.08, 1.44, 1.3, 1.38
